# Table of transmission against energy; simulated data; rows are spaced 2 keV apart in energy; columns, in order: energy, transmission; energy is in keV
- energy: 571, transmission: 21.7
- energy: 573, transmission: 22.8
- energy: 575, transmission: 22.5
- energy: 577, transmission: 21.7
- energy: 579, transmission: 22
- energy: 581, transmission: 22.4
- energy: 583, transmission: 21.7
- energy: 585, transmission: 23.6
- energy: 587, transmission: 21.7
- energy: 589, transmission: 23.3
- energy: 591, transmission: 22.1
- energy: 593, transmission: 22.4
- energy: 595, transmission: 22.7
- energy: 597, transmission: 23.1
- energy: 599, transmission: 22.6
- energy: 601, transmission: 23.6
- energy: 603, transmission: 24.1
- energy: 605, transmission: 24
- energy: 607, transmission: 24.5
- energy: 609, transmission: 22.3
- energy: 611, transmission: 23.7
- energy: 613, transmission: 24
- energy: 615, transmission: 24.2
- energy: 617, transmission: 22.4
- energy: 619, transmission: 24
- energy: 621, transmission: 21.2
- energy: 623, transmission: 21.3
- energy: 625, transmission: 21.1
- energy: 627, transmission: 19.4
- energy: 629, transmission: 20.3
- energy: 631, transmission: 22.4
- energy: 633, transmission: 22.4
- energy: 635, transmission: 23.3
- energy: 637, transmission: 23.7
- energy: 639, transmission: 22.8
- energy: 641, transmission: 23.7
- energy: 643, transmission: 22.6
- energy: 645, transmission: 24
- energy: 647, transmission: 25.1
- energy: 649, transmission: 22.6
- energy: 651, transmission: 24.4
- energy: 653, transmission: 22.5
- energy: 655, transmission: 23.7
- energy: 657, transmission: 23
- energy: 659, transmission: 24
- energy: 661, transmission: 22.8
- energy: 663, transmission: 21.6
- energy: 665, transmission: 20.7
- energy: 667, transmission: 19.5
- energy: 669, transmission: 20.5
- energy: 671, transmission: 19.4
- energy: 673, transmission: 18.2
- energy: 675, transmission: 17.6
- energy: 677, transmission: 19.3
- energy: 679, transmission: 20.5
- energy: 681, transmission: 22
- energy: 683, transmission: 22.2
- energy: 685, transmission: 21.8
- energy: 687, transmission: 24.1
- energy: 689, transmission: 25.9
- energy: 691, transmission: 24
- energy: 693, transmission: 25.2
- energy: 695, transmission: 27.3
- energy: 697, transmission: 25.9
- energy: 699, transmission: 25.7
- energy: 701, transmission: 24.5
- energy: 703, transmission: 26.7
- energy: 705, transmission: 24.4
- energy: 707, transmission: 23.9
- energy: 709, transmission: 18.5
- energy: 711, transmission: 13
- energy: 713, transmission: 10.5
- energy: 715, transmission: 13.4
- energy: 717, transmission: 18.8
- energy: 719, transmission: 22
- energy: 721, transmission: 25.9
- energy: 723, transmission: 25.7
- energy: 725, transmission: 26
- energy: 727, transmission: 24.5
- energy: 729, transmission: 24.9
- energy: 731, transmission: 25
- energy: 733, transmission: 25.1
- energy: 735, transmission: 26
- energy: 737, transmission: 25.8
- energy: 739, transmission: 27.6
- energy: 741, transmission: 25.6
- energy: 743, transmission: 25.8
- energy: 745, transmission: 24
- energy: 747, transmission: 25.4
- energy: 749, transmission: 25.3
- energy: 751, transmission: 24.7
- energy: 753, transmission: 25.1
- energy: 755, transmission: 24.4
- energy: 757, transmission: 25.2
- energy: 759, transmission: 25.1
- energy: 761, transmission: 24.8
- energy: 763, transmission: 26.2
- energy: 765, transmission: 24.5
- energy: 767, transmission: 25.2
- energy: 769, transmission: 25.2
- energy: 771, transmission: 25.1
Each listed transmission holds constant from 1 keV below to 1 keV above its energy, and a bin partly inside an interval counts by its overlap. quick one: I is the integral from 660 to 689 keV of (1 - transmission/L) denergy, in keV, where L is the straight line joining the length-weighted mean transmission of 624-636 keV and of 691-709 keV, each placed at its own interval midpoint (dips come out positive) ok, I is 3.43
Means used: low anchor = 21.5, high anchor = 25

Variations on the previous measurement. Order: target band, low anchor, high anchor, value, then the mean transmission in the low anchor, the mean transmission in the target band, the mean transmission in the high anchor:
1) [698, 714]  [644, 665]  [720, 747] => 2.46 keV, 23.2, 20.9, 25.5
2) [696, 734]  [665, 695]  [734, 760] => 2.00 keV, 21.6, 22.3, 25.4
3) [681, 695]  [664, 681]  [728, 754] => -2.03 keV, 19.6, 24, 25.4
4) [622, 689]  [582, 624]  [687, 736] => 3.09 keV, 23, 22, 23.1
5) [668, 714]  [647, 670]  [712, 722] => -4.13 keV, 22.4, 21.8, 18.1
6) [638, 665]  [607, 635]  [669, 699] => -0.99 keV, 22.3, 23.2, 22.4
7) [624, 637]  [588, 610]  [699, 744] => 0.82 keV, 23.2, 21.7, 23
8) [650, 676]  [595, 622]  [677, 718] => 1.23 keV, 23.3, 21.4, 21.9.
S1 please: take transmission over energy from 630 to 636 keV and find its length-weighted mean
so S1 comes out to 22.7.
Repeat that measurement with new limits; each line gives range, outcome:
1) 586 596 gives 22.4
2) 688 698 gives 25.7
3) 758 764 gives 25.4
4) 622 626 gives 21.2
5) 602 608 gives 24.2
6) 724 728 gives 25.2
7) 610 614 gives 23.9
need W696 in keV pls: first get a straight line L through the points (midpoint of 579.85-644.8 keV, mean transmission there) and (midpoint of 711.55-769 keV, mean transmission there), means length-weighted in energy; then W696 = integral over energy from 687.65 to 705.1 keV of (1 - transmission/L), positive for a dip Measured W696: -1.5 keV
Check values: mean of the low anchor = 22.7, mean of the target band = 25.5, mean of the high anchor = 24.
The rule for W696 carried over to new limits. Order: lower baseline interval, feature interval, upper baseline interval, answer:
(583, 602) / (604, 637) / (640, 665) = 0.57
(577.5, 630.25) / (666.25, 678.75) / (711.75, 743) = 2.04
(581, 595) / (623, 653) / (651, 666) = 0.02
